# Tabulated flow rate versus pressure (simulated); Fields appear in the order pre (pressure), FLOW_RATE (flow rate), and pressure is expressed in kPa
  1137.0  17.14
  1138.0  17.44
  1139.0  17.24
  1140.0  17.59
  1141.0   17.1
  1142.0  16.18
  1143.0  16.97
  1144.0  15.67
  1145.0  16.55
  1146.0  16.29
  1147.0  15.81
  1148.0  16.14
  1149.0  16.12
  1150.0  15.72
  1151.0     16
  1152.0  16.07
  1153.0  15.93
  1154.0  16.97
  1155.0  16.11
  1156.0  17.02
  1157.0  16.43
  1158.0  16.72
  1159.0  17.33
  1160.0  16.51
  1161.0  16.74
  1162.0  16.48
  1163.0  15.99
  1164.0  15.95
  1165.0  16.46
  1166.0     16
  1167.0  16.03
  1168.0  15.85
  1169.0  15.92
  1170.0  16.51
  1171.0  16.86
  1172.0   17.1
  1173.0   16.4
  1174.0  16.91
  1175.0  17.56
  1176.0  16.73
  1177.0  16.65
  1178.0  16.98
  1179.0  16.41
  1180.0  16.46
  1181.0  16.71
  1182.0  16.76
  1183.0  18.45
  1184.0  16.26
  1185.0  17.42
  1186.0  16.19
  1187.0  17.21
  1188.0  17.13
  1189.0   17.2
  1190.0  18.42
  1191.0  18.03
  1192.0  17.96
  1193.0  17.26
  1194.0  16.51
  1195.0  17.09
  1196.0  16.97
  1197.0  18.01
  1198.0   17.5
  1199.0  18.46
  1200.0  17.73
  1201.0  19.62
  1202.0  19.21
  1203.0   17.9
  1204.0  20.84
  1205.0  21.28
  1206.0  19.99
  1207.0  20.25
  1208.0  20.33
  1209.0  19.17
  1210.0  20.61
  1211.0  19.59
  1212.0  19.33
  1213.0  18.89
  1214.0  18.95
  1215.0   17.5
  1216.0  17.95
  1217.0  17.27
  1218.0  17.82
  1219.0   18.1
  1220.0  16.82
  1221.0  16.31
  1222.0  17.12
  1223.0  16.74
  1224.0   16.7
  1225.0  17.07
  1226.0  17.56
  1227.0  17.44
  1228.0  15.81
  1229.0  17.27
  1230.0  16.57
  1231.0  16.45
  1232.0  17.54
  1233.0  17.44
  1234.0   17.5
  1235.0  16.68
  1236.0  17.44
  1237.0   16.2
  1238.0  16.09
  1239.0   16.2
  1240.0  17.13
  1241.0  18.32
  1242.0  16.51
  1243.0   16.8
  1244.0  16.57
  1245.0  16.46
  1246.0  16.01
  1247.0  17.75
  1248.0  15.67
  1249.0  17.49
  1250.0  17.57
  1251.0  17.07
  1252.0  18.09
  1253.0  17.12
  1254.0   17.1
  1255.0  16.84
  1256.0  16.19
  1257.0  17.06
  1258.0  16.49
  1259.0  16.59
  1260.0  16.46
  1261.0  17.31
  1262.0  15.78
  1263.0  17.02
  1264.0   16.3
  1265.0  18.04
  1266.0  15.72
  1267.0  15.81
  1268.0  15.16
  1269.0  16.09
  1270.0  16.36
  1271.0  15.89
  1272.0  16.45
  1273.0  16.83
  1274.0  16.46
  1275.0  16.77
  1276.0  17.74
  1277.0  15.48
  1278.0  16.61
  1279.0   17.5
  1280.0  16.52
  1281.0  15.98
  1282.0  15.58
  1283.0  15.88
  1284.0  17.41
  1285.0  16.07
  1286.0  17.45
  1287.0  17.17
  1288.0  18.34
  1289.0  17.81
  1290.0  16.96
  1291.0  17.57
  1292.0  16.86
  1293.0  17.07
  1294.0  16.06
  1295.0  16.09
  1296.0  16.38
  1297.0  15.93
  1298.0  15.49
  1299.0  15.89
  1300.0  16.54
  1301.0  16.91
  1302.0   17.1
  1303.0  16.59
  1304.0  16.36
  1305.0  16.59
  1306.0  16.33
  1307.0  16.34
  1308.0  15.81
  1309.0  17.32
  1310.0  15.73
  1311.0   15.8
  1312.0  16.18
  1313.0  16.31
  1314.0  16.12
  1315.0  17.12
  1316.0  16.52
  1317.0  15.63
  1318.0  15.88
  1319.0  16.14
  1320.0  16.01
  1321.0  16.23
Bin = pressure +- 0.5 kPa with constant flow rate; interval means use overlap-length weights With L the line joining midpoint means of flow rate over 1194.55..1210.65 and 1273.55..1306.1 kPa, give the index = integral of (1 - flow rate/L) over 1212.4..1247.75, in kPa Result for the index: 2.32 kPa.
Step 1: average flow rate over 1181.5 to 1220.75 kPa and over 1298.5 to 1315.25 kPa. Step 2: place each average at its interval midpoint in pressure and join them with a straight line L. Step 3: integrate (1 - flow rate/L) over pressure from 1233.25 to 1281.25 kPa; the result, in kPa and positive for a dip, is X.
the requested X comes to 1.6 kPa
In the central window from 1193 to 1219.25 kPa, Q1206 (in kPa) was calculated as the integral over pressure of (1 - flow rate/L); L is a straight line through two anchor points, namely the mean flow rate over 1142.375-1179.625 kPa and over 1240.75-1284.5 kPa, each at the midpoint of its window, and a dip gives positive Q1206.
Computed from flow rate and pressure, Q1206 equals -3.5 kPa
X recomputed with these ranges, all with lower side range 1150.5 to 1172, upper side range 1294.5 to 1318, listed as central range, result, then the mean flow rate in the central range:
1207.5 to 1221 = -1.81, 18.6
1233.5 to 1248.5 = -0.38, 16.8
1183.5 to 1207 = -2.42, 18.1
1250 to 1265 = -0.51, 16.9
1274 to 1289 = -0.42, 16.8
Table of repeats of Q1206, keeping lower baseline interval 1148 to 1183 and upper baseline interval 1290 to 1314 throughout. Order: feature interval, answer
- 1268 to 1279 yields 0.0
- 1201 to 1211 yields -2.1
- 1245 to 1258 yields -0.4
